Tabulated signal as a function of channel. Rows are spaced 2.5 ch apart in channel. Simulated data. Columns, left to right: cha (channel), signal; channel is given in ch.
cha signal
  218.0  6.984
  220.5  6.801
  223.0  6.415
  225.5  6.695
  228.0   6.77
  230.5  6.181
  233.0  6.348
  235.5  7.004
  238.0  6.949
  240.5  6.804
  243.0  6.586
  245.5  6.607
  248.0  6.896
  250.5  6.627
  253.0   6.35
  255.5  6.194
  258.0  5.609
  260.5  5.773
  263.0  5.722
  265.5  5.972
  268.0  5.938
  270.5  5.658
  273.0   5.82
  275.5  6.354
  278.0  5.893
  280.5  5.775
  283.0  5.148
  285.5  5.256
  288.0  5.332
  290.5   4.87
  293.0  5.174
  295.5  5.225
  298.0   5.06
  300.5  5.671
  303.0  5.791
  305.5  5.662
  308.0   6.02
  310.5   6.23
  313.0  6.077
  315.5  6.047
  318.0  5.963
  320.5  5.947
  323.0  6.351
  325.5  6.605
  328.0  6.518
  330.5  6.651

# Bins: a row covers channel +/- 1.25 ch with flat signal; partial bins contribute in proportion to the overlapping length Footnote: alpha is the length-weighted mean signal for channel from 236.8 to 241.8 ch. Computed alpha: 6.87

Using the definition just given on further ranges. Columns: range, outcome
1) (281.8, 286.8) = 5.2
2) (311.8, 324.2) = 6.08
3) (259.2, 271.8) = 5.81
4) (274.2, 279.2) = 6.12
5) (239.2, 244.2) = 6.7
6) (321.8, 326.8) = 6.48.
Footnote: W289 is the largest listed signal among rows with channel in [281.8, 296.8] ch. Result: 5.332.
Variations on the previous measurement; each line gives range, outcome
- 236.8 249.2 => 6.949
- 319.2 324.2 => 6.351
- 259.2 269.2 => 5.972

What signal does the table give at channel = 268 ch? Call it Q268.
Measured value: 5.938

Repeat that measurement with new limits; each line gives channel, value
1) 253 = 6.35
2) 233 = 6.348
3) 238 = 6.949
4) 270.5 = 5.658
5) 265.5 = 5.972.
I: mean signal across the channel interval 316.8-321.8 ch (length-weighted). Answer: 5.96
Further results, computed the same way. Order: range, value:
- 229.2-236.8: 6.52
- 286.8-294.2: 5.12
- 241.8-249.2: 6.7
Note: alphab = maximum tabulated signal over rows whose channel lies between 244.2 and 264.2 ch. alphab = 6.896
